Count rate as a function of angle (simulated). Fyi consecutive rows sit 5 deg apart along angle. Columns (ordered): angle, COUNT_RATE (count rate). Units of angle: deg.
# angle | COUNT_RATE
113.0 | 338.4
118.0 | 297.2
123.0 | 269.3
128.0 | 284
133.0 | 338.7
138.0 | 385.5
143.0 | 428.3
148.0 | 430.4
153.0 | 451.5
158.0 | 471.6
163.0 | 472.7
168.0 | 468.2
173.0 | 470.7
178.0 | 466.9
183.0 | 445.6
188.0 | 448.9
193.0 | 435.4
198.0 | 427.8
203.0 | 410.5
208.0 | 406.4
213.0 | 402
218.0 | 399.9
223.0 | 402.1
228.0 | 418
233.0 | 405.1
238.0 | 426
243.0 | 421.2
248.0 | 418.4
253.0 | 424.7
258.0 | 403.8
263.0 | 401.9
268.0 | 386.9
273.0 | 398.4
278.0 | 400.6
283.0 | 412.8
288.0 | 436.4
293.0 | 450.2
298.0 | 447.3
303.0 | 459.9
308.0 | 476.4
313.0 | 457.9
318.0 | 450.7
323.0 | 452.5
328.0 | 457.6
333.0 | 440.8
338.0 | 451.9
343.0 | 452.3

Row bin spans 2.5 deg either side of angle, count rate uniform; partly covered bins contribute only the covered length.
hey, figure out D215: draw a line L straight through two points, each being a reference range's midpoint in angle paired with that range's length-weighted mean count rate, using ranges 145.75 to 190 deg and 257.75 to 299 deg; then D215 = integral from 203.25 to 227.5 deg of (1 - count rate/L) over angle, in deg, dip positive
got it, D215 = 1.9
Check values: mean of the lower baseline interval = 459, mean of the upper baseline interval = 415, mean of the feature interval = 405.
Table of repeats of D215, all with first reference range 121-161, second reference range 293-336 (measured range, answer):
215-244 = 0.6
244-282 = 2.5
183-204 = -1.4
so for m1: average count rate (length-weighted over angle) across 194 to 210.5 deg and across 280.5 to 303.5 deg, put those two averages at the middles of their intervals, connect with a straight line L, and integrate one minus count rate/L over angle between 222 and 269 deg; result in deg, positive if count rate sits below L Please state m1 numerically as 1.7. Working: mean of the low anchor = 417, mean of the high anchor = 440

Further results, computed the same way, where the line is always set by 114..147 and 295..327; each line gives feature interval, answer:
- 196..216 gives -1.2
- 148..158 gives -2.8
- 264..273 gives 0.8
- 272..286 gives 1.0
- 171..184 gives -3.3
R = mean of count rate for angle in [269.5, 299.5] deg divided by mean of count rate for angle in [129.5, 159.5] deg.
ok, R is 1.0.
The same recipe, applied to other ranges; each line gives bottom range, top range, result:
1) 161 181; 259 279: 0.85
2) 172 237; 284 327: 1.06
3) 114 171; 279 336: 1.15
